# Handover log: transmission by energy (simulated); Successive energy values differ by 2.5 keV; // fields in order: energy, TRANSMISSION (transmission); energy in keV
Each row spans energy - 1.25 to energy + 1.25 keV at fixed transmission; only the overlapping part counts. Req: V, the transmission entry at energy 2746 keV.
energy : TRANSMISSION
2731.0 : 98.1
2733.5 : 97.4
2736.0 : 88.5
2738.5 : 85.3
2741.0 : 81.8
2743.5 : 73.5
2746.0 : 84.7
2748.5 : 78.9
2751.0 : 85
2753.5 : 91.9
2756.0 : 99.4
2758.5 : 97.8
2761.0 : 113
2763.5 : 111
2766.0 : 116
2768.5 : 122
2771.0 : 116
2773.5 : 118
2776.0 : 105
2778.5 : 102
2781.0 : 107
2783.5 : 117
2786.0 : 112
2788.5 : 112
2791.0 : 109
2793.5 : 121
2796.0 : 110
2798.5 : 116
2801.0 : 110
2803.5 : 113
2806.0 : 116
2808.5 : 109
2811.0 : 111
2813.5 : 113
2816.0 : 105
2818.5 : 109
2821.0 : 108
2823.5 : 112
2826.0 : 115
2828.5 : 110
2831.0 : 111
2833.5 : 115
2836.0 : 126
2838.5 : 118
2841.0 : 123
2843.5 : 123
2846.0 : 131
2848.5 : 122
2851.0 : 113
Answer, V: 84.7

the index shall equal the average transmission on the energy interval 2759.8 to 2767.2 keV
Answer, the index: 113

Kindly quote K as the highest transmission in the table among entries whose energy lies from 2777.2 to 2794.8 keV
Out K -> 121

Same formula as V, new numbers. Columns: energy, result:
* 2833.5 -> 115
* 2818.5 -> 109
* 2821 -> 108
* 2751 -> 85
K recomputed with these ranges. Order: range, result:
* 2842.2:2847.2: 131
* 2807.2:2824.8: 113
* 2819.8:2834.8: 115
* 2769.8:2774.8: 118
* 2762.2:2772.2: 122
